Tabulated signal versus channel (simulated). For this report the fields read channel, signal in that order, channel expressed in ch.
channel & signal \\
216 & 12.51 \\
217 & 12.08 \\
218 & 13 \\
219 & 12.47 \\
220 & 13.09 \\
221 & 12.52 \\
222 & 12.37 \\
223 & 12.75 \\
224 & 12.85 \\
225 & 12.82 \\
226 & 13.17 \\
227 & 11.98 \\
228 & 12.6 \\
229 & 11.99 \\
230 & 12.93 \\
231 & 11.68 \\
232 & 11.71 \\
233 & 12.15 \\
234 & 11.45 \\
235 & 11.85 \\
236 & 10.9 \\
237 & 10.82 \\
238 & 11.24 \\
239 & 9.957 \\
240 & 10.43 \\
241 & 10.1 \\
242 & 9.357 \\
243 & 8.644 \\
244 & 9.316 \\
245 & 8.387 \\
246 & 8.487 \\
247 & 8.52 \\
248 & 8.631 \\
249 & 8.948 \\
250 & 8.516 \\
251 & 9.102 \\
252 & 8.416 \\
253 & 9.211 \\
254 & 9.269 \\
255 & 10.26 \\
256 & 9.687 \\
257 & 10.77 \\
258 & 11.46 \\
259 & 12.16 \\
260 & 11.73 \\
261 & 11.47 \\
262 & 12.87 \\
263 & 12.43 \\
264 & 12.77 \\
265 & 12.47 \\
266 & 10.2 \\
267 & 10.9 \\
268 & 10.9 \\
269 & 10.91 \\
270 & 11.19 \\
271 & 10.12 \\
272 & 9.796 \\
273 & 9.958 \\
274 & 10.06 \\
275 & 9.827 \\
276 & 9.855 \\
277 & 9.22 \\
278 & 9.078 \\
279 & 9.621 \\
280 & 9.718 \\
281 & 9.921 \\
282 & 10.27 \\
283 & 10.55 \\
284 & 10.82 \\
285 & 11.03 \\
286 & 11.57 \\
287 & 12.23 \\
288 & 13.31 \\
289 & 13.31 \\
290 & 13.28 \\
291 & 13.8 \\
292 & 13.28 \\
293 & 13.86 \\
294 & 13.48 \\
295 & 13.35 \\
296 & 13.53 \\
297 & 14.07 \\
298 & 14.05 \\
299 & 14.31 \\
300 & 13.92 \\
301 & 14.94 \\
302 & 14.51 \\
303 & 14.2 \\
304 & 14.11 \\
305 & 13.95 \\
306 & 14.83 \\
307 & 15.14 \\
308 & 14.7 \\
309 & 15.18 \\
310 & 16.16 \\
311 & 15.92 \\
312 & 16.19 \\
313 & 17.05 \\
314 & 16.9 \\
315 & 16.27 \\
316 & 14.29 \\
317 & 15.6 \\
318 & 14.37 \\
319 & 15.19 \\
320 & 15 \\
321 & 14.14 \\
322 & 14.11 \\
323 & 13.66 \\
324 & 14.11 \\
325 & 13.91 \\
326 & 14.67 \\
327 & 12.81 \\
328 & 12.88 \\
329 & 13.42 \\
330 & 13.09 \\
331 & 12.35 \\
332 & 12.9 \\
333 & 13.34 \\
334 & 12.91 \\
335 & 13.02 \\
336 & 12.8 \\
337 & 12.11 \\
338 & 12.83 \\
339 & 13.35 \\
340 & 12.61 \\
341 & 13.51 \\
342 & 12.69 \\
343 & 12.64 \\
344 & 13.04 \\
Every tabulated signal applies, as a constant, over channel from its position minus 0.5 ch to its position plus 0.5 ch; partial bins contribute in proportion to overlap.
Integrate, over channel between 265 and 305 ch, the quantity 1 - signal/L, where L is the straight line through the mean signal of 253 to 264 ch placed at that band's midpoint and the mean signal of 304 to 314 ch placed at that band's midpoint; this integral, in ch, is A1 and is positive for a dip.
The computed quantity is 4.7 ch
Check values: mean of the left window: 11.2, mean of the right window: 15.5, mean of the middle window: 11.9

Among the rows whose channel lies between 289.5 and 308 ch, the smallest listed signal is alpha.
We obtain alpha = 13.28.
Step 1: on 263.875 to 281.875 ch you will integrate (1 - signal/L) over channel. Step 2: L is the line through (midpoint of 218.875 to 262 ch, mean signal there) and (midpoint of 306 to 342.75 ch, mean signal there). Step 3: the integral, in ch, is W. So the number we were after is 2.7 ch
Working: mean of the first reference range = 10.9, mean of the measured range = 10.3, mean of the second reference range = 14.1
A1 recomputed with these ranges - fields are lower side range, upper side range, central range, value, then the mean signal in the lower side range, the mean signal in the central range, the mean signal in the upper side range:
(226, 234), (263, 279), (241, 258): 3.3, 12.2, 9.19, 10.5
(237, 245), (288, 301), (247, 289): 4.4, 9.83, 10.5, 13.7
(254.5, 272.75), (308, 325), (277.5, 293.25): 1.6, 11.2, 11.6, 15.2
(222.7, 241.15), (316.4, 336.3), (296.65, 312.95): -1.9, 11.8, 14.8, 13.7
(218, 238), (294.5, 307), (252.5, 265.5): 1.8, 12.2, 11.3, 14.2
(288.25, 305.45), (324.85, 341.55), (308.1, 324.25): -2.2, 13.9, 15.3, 13.1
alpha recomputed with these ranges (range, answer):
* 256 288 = 9.078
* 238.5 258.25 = 8.387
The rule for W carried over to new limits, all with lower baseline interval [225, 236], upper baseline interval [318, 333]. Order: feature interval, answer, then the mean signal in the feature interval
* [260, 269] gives 0.7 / 11.7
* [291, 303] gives -0.6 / 13.9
